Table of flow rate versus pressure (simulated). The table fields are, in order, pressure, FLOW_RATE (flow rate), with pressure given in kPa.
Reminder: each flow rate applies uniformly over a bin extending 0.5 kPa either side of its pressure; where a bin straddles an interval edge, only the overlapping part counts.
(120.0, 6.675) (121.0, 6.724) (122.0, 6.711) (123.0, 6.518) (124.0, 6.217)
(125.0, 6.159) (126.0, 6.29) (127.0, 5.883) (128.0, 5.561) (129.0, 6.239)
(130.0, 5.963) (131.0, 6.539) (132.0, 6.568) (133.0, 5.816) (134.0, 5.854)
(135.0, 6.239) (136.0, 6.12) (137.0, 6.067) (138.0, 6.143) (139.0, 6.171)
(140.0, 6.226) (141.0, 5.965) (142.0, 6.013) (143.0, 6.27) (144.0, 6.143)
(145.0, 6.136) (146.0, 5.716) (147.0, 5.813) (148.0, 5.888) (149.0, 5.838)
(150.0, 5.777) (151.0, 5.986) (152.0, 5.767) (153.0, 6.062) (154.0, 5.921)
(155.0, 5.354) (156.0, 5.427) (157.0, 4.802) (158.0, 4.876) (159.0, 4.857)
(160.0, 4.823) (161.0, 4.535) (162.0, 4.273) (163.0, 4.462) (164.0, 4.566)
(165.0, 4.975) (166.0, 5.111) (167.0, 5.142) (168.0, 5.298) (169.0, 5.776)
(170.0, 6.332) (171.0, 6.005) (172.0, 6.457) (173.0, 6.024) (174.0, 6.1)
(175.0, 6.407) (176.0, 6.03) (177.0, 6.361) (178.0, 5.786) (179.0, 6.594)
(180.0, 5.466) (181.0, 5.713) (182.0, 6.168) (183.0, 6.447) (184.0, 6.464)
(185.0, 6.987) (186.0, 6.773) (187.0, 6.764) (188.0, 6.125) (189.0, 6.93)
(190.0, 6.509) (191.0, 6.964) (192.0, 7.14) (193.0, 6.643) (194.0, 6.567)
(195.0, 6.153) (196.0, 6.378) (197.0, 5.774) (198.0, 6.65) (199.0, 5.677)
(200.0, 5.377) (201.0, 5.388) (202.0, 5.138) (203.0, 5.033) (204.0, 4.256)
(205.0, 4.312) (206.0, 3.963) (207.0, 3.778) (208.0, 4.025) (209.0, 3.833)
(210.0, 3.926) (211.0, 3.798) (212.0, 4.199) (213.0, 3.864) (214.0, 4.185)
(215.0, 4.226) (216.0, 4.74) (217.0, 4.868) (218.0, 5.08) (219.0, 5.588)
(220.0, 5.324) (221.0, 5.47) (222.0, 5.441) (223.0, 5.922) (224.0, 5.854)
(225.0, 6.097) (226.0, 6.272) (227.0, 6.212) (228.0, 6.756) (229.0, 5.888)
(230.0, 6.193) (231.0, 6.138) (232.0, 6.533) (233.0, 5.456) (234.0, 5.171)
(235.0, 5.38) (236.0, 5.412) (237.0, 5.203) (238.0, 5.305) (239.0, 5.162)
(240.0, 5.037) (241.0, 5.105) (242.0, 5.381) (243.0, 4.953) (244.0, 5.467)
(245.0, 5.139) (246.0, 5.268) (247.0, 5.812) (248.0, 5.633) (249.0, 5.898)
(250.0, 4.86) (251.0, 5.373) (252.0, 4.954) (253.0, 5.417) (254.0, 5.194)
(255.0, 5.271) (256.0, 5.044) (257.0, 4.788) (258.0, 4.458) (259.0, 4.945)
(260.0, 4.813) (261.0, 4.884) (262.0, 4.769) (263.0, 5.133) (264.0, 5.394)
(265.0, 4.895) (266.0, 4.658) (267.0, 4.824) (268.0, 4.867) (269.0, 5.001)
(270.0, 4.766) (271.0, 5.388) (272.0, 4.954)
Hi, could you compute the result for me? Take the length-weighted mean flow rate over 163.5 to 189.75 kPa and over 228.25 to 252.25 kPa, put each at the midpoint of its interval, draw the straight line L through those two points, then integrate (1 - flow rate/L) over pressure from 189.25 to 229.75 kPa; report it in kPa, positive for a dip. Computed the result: 2.79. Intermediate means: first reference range 6.04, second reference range 5.47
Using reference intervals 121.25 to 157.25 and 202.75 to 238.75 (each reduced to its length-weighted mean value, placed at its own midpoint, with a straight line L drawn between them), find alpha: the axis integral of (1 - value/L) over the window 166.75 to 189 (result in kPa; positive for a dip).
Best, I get -2.4 kPa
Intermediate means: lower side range 6.02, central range 6.18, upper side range 5.1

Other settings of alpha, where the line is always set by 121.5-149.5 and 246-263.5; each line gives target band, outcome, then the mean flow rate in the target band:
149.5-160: 0.89 kPa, 5.45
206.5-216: 2.54 kPa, 4.02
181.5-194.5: -2.22 kPa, 6.65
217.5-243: -1.45 kPa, 5.64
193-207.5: 0.58 kPa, 5.36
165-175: 0.06 kPa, 5.79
